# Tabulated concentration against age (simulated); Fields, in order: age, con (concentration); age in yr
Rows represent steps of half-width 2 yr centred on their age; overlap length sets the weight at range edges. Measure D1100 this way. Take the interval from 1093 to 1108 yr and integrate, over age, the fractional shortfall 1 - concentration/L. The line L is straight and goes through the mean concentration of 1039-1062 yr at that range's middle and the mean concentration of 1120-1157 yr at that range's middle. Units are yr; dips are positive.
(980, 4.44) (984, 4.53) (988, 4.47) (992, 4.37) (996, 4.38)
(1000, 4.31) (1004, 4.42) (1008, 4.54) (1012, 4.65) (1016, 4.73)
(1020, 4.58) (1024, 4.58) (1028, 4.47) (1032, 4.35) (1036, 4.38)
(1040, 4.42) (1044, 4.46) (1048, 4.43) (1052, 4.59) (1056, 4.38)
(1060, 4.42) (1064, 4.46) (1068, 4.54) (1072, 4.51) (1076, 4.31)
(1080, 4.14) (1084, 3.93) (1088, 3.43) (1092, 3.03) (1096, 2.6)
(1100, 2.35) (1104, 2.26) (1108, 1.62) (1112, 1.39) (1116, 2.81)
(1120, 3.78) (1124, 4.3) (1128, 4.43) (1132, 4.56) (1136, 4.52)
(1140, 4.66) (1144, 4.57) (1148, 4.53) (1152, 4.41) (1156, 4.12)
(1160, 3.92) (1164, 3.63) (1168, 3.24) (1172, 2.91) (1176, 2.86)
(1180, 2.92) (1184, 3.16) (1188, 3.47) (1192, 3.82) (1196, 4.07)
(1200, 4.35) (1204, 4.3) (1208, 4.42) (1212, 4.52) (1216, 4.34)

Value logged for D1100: 7.1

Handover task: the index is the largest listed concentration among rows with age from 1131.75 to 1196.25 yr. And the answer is 4.66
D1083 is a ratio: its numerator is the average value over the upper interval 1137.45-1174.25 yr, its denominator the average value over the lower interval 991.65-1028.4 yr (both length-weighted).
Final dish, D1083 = 0.89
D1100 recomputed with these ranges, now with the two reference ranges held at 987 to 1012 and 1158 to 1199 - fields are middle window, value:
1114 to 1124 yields 0.7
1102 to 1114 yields 6.5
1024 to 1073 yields -3.6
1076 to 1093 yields 0.9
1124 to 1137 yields -2.7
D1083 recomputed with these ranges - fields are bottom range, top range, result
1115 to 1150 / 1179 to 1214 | 0.92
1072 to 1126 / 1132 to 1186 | 1.23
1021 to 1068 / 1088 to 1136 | 0.69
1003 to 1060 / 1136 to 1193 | 0.84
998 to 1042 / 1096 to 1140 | 0.72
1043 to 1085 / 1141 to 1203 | 0.86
